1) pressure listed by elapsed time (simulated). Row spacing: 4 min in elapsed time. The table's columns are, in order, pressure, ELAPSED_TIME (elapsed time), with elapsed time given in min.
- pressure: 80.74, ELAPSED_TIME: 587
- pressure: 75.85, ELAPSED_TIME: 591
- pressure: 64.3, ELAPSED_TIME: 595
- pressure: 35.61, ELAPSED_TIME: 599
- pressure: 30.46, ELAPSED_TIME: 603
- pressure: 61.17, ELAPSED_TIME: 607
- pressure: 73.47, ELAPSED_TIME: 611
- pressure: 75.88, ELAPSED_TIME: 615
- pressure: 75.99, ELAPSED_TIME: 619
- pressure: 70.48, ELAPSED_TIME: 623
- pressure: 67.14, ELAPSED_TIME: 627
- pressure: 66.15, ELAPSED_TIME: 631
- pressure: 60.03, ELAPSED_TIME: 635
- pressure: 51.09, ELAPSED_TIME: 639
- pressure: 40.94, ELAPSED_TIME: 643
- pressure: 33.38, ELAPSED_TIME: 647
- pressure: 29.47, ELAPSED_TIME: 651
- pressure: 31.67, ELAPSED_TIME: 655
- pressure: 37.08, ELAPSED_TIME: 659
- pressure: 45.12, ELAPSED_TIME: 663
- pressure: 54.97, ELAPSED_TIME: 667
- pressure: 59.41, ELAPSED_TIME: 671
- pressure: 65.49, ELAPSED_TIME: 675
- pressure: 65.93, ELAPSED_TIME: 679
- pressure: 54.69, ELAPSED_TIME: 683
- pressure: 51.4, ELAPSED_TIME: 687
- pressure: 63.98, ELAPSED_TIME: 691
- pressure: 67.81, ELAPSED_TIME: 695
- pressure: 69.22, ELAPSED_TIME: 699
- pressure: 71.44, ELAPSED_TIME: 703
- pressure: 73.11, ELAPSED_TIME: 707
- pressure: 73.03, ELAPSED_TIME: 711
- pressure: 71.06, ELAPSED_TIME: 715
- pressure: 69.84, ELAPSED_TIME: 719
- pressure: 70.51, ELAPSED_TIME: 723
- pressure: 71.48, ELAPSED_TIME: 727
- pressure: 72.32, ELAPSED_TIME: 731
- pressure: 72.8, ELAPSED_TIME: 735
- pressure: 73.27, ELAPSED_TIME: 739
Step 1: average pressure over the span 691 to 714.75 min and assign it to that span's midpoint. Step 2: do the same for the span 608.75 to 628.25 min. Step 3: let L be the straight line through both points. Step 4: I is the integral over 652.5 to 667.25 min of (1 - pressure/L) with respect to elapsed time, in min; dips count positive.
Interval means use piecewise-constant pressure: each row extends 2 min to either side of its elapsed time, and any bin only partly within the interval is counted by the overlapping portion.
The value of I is 6.4 min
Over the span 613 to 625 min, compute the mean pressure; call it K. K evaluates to 74.1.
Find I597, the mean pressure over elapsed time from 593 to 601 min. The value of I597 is 50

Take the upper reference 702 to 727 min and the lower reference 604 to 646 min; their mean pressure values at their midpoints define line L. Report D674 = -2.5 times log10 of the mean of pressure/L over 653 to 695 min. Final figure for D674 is 0.25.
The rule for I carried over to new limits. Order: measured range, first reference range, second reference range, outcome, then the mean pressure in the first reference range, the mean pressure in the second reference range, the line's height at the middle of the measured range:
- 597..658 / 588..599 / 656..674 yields 4.59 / 64.8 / 49.1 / 57.3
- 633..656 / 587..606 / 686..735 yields 7.32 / 55.1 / 69.3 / 61.1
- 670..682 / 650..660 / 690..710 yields -3.26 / 32.6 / 69.6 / 49.9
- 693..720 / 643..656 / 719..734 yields -4.25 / 32.9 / 71.3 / 61.3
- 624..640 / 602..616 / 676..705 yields -0.11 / 61.3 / 63.6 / 61.9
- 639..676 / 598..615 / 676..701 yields 9.60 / 54.1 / 62.3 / 59.2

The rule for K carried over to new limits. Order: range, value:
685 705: 64.8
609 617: 74.7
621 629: 68.8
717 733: 71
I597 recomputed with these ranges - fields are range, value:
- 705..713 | 73.1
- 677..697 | 60.8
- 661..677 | 56.2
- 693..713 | 70.9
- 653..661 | 34.4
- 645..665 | 35.3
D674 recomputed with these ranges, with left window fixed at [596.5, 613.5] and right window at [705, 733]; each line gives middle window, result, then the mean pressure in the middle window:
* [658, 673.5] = 0.23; 50.5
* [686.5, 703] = 0.04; 65.2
